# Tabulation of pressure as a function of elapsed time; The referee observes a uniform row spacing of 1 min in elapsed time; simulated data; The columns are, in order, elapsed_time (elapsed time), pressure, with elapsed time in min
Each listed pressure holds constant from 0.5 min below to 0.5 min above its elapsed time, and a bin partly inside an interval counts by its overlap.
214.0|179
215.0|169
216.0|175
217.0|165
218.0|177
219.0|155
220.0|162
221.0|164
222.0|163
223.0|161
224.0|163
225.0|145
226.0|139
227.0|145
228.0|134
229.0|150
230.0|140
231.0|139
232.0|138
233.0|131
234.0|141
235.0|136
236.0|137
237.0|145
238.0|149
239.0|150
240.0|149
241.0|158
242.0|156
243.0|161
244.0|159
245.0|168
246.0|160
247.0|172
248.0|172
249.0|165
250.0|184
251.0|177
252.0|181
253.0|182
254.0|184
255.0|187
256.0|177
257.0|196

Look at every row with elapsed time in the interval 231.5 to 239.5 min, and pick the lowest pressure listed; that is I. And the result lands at 131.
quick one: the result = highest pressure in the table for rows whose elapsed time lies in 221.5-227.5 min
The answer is 163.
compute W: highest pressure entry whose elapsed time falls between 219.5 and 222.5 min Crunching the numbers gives 164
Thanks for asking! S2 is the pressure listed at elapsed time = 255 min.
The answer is 187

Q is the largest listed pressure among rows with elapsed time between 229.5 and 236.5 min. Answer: 141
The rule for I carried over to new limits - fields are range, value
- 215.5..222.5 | 155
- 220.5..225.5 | 145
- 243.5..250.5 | 159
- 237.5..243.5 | 149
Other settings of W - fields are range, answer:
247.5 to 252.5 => 184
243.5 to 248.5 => 172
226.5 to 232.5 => 150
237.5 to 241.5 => 158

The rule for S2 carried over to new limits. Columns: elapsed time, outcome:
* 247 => 172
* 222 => 163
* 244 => 159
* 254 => 184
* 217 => 165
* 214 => 179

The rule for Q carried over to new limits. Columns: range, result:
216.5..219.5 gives 177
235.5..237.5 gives 145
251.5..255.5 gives 187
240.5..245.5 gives 168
